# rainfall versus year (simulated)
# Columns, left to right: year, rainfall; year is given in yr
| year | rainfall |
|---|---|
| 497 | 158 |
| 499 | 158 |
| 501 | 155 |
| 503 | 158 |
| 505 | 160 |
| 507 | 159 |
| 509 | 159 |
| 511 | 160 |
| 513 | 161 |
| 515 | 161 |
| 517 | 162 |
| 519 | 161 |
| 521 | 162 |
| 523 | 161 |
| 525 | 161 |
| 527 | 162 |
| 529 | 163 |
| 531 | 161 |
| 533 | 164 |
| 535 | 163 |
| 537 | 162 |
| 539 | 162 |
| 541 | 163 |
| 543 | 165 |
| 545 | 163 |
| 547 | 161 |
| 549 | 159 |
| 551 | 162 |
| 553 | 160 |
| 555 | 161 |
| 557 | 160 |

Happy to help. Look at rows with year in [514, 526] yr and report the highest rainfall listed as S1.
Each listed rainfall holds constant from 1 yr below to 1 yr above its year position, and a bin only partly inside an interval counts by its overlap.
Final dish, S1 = 162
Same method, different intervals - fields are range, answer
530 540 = 164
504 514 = 161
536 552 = 165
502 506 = 160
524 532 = 163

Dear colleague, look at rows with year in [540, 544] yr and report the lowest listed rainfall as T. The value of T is 163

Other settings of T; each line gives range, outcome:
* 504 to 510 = 159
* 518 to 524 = 161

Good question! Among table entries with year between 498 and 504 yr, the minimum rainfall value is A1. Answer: 155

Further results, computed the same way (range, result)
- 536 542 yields 162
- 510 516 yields 160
